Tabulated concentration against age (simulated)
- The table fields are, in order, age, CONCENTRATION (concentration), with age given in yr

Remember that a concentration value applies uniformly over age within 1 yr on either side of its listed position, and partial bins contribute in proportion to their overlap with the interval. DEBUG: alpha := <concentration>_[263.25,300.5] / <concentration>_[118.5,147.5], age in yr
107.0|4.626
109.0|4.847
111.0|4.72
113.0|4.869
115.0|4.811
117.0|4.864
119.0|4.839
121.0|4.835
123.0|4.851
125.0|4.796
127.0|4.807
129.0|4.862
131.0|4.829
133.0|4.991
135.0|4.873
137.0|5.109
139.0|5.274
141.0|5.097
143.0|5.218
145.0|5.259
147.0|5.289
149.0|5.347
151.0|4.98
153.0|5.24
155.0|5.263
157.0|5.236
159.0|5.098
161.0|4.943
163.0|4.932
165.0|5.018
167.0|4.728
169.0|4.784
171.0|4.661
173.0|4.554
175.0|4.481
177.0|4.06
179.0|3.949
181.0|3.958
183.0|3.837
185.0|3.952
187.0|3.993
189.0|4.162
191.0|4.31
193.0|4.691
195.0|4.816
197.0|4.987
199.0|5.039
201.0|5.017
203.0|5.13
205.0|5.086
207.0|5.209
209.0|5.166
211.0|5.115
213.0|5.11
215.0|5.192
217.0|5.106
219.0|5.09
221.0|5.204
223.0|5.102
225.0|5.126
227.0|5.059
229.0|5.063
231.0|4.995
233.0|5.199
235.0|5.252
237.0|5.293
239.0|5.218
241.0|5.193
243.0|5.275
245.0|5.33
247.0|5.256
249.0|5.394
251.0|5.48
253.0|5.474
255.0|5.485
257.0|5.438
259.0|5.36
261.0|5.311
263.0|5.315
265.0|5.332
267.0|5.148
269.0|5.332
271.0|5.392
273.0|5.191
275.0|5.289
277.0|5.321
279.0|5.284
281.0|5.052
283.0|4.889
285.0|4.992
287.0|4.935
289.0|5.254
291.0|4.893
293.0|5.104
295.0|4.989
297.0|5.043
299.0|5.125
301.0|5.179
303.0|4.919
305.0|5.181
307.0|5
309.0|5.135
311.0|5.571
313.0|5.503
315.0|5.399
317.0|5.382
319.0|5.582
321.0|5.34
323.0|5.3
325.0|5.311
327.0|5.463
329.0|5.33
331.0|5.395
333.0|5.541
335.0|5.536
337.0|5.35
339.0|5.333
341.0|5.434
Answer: 1.03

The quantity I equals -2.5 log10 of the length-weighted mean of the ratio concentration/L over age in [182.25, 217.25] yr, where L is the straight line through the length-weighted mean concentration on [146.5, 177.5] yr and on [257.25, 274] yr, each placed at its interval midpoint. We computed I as 0.064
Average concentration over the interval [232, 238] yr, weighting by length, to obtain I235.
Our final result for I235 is 5.25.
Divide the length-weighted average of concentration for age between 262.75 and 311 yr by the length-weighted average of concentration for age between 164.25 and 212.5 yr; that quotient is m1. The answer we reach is 1.1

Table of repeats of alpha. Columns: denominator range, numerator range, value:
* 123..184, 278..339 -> 1.08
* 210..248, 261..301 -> 1.00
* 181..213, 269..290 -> 1.10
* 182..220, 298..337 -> 1.11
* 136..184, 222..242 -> 1.06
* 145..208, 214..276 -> 1.11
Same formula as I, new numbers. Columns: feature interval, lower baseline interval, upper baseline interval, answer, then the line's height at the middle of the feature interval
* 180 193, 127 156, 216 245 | 0.25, 5.13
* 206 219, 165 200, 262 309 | -0.11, 4.63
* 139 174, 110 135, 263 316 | -0.03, 4.91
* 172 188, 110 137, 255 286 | 0.22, 5.01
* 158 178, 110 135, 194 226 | 0.05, 4.97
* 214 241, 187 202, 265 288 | -0.06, 4.87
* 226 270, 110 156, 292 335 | -0.02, 5.18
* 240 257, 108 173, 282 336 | -0.05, 5.14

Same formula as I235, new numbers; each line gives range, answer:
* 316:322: 5.43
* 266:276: 5.27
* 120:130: 4.83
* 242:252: 5.35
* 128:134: 4.89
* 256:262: 5.37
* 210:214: 5.11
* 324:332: 5.37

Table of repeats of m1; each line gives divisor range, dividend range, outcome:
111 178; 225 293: 1.06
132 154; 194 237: 0.99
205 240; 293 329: 1.02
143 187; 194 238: 1.08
